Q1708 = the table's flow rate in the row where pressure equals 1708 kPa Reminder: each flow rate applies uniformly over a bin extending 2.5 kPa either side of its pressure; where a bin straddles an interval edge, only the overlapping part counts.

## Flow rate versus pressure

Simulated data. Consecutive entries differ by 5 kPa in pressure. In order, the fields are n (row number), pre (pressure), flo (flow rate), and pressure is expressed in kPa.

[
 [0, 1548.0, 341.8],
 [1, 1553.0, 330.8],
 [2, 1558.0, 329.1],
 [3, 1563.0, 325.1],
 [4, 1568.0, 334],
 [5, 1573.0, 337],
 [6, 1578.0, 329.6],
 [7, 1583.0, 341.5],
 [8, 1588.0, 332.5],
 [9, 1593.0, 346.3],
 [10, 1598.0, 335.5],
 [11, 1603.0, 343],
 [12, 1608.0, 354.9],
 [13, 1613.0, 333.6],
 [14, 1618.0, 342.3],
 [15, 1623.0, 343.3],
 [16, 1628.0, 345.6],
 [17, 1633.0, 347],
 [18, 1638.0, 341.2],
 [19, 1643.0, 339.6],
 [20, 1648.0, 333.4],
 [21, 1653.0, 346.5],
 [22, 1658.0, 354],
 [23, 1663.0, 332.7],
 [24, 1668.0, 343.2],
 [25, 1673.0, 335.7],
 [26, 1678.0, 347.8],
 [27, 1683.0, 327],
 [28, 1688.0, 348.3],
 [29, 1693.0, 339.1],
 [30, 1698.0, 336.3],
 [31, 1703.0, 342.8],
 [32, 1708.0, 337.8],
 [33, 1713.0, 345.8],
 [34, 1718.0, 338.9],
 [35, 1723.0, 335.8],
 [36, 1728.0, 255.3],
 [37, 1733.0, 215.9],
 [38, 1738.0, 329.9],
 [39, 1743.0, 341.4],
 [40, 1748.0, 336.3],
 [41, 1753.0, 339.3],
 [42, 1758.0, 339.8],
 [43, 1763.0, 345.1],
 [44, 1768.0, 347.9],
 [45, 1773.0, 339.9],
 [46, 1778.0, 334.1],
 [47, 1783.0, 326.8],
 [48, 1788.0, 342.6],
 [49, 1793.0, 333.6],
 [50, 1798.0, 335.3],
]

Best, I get 337.8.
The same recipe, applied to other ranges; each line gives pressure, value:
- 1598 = 335.5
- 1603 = 343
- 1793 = 333.6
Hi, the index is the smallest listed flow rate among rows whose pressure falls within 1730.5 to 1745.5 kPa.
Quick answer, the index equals 215.9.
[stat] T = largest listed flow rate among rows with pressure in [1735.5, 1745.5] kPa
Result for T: 341.4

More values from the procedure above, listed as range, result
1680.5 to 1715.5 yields 348.3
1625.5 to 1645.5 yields 347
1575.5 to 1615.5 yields 354.9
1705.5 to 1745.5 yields 345.8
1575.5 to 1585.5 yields 341.5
